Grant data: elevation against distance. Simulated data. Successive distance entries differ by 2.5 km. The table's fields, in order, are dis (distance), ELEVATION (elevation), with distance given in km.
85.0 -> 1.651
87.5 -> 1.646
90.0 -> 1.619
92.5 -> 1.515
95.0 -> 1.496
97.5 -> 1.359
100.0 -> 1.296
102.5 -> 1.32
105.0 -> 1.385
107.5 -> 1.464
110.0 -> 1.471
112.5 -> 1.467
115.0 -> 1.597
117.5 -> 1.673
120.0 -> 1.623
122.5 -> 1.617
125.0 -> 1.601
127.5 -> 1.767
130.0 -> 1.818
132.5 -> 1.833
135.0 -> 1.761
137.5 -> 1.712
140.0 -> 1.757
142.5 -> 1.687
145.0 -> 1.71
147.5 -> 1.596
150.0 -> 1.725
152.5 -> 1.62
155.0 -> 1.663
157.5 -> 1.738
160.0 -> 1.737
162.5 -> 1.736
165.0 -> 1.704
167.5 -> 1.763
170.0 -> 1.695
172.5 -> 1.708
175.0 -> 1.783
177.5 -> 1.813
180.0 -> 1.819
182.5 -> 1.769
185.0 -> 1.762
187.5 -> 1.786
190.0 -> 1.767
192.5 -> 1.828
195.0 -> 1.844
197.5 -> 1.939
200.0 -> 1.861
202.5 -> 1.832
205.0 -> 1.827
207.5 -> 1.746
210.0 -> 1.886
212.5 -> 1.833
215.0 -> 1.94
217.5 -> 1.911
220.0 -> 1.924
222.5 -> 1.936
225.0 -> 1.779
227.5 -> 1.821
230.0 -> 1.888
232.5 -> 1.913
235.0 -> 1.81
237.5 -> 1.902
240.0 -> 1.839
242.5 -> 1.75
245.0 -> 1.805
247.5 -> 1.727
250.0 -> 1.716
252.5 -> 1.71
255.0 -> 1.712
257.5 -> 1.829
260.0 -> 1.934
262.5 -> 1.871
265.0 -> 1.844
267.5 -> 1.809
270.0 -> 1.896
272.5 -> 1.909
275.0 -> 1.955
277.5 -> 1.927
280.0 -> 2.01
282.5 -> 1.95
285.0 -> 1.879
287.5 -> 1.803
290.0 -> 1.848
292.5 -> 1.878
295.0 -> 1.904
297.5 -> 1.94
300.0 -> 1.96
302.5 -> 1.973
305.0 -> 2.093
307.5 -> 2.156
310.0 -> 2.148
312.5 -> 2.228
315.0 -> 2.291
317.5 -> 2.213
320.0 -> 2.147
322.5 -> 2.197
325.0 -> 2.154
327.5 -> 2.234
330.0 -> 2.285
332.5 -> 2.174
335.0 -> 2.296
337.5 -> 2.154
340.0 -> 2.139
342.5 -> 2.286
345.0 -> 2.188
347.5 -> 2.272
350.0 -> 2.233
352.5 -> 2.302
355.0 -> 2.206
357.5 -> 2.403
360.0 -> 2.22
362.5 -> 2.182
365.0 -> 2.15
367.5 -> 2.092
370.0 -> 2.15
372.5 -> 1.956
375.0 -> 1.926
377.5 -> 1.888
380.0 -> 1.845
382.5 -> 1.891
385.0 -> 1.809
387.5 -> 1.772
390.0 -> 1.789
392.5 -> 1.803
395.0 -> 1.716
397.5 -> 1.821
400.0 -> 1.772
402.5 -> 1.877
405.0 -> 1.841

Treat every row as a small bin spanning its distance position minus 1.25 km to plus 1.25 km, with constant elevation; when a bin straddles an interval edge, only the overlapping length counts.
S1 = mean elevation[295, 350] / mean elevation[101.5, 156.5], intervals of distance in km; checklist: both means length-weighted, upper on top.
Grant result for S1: 1.33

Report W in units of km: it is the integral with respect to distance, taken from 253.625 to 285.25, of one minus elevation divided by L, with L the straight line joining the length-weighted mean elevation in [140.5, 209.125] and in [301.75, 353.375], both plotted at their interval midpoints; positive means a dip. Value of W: 2.3 km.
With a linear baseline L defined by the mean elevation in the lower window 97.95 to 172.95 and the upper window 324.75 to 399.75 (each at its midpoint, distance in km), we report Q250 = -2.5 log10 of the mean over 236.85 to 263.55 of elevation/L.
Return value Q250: 0.036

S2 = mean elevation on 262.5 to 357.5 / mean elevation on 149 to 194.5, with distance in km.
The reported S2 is 1.19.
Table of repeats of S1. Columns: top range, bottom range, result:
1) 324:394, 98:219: 1.23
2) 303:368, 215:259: 1.21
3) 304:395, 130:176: 1.23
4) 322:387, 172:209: 1.18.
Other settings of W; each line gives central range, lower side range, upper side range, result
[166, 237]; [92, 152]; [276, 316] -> -2.0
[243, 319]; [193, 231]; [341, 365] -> 4.6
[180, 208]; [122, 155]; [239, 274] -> -1.0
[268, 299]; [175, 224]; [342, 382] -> 1.4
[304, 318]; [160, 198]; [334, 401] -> -1.6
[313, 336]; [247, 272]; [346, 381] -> -2.4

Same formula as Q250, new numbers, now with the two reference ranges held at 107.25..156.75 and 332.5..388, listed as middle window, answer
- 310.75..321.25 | -0.10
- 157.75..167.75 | -0.01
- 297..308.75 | -0.02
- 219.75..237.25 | -0.01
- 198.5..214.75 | -0.02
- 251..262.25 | 0.06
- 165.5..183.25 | -0.01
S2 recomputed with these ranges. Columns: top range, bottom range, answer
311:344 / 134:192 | 1.28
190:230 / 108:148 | 1.12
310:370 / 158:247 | 1.22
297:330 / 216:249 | 1.16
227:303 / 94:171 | 1.14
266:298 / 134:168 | 1.11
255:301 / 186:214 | 1.03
